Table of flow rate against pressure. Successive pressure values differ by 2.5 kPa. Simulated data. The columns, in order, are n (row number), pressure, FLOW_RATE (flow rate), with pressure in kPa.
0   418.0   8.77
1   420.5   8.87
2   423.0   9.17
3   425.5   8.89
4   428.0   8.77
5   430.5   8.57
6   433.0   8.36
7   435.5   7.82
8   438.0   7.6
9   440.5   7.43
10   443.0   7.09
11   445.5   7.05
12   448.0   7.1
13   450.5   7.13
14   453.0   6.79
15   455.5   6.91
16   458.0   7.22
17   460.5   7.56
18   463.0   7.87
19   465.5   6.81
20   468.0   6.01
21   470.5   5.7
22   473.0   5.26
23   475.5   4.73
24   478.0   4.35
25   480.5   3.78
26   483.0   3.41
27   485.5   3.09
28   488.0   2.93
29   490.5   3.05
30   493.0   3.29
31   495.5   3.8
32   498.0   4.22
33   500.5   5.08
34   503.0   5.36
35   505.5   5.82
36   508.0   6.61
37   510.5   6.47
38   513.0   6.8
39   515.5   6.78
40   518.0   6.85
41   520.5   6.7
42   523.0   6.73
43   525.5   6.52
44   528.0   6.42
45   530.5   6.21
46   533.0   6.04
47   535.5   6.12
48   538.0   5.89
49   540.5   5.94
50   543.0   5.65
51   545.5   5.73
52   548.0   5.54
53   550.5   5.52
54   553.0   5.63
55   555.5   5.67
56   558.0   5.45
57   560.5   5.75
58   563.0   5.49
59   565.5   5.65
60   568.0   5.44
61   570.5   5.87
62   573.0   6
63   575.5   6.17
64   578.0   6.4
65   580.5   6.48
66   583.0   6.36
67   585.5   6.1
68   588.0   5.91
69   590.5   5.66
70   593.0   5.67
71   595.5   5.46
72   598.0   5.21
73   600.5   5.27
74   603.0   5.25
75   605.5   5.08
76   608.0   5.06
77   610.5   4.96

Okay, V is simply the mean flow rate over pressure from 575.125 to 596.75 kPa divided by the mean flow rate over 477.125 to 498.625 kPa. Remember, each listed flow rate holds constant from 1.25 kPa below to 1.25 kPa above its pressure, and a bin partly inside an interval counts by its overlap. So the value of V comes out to 1.7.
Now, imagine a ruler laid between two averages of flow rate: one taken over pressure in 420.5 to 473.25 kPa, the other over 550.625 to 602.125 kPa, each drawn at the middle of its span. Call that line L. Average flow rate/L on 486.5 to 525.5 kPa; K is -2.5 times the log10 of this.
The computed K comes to 0.23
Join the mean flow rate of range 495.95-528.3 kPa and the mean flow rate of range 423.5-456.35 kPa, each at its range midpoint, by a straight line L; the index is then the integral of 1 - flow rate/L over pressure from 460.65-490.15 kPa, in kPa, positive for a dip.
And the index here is 8.6 kPa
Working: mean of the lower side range 7.7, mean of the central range 4.95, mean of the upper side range 6.12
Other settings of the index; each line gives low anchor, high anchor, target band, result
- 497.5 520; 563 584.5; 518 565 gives 0.66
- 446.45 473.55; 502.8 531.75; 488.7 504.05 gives 5.86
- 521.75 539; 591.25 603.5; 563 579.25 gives -0.43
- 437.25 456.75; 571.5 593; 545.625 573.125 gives 2.85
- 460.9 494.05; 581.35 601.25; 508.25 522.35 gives -4.62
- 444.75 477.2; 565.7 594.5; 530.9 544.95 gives 0.60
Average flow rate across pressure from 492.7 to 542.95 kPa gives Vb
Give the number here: 5.93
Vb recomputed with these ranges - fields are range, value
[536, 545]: 5.84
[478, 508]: 4.11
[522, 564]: 5.9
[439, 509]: 5.56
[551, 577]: 5.71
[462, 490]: 4.83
